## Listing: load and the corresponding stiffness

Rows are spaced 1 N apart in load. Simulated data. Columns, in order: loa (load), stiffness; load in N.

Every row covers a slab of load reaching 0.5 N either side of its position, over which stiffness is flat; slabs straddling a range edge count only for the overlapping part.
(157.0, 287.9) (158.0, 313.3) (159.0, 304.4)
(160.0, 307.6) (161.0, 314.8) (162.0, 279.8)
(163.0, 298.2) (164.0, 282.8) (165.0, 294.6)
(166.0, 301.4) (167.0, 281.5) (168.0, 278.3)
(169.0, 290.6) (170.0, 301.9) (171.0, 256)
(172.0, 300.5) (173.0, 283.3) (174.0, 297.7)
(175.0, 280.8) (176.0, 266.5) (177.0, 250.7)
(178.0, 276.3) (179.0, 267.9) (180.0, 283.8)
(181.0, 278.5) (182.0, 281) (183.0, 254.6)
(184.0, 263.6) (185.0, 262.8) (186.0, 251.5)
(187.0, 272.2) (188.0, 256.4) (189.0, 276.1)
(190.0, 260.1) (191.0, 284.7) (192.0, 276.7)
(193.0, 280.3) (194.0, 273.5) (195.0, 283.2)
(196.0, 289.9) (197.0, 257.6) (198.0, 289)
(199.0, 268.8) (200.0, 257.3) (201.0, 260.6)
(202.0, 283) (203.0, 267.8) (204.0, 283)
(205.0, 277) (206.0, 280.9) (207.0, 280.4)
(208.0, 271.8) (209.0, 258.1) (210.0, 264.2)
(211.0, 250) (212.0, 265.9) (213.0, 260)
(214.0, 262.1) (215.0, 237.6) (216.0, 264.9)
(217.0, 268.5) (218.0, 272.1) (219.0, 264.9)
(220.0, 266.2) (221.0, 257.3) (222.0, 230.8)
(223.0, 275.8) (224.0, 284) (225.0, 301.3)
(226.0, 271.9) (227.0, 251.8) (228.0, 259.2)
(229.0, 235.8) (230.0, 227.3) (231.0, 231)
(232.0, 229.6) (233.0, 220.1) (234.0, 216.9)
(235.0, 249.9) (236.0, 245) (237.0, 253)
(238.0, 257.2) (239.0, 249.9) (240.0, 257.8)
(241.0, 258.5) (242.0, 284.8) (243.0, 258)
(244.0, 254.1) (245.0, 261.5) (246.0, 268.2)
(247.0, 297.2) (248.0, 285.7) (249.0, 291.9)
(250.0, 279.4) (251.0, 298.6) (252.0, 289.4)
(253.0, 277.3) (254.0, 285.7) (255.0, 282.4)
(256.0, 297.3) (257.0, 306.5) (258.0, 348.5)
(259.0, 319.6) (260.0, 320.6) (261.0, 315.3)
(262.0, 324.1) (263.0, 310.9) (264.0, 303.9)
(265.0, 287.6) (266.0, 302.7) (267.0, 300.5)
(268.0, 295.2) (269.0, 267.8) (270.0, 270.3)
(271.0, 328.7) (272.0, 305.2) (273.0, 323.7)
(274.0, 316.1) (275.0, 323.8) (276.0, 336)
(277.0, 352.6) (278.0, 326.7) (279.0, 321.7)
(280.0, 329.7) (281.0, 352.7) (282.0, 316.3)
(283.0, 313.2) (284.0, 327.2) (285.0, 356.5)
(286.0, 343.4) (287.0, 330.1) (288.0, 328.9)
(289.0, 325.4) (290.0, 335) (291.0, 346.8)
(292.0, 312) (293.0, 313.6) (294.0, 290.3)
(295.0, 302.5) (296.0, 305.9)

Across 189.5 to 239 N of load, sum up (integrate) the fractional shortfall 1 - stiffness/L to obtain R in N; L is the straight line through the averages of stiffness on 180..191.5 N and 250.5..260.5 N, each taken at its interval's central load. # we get 3.42 N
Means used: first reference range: 268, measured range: 262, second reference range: 303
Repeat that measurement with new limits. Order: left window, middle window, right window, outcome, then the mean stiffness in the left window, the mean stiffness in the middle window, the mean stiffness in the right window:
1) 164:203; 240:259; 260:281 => 1.2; 276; 285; 313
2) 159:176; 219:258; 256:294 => 5.6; 290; 266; 319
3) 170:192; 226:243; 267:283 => 2.9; 272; 247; 317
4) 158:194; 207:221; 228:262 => 0.7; 280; 263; 272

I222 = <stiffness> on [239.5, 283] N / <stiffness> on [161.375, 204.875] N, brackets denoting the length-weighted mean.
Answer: 1.09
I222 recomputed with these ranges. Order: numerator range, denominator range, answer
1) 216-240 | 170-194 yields 0.93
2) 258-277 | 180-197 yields 1.14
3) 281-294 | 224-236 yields 1.33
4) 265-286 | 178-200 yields 1.17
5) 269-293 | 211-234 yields 1.28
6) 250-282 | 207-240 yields 1.21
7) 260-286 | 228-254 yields 1.22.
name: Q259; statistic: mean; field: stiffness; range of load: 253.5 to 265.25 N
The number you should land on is 309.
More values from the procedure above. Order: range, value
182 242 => 262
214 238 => 253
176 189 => 267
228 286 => 290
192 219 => 270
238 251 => 271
